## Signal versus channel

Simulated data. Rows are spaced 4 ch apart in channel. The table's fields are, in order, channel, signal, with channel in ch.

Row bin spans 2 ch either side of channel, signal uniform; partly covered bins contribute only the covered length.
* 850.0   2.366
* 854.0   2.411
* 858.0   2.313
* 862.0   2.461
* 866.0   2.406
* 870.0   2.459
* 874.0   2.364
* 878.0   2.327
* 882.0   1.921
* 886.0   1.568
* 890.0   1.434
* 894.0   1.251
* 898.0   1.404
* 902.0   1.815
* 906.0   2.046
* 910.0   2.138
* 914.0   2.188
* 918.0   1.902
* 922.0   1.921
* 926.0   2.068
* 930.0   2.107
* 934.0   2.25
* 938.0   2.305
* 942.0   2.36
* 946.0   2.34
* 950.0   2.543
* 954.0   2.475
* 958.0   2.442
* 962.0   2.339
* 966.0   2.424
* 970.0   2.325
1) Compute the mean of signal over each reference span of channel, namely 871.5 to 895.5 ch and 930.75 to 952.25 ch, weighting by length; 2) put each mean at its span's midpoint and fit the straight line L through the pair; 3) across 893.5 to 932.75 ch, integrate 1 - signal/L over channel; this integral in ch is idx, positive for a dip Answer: 3.49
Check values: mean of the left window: 1.84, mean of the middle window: 1.92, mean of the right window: 2.35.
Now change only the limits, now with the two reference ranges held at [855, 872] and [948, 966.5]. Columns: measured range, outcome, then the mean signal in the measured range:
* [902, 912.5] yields 1.7 ch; 2.04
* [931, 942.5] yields 0.7 ch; 2.28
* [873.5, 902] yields 8.2 ch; 1.72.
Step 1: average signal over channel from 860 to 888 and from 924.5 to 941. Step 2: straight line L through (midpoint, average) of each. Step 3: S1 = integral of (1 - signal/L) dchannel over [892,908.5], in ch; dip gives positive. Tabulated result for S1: 4.2 ch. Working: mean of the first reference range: 2.22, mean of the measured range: 1.64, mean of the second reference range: 2.2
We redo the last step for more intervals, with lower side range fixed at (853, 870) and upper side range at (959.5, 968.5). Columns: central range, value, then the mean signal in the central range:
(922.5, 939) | 1.64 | 2.15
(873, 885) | 1.31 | 2.14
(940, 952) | -0.14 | 2.41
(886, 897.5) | 4.83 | 1.39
